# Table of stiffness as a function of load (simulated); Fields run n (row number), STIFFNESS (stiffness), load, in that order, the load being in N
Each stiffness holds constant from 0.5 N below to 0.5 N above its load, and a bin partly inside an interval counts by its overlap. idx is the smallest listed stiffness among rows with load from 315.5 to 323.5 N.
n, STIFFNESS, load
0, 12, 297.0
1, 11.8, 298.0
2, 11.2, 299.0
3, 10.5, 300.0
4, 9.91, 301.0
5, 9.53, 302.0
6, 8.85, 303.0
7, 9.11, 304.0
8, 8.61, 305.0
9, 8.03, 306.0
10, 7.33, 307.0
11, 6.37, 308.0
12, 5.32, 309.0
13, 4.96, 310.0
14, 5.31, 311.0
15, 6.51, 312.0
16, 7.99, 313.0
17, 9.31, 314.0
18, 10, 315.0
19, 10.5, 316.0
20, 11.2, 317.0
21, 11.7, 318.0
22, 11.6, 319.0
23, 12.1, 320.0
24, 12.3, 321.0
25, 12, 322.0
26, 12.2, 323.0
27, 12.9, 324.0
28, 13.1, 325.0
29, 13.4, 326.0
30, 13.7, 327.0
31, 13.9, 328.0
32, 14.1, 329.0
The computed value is 10.5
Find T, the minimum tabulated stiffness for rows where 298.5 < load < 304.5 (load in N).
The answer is 8.85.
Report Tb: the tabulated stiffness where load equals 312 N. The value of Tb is 6.51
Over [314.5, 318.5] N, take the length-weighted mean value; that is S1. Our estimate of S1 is 10.8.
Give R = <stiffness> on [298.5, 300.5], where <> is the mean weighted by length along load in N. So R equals 10.8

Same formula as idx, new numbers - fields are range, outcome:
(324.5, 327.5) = 13.1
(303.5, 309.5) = 5.32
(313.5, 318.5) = 9.31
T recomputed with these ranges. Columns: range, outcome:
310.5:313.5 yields 5.31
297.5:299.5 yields 11.2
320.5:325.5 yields 12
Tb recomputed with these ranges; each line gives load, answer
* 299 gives 11.2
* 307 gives 7.33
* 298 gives 11.8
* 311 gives 5.31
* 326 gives 13.4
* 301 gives 9.91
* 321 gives 12.3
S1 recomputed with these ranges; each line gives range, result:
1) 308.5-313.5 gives 6.02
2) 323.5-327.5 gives 13.3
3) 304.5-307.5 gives 7.99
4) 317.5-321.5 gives 11.9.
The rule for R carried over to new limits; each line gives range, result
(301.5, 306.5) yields 8.83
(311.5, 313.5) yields 7.25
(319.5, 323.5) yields 12.2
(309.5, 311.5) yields 5.13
